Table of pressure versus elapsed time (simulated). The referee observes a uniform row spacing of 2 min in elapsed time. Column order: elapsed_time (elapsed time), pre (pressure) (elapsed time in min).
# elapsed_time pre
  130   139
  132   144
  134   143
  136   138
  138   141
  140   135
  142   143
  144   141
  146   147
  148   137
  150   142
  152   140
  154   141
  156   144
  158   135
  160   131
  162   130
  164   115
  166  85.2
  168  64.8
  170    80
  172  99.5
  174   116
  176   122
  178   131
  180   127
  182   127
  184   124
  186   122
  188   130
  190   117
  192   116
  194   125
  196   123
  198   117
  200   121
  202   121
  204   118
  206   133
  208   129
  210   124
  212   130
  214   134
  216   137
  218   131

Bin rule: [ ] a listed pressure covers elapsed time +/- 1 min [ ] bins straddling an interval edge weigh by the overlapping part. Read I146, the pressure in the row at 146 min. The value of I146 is 147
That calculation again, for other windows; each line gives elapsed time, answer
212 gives 130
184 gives 124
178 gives 131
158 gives 135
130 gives 139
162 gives 130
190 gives 117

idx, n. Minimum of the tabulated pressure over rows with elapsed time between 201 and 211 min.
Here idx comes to 118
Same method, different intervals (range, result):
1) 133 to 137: 138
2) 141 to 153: 137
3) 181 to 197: 116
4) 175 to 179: 122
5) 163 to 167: 85.2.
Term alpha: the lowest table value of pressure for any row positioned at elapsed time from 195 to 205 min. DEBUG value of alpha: 117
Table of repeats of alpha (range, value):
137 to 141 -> 135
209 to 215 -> 124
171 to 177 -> 99.5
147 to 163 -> 130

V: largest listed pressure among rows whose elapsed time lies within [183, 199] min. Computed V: 130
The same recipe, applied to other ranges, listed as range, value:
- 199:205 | 121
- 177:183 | 131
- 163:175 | 116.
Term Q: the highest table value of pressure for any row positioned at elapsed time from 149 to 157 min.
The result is 144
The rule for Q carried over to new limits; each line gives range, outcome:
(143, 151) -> 147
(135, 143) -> 143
